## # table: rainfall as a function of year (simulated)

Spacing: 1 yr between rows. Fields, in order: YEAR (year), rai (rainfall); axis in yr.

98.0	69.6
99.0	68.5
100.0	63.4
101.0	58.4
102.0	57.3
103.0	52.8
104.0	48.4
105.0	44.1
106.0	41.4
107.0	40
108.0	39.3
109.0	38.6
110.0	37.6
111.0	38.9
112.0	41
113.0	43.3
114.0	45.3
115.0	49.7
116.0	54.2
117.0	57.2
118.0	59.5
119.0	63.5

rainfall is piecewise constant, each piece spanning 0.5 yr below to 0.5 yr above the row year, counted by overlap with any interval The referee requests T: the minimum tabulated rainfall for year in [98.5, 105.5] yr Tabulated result 44.1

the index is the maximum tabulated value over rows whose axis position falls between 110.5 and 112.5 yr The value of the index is 41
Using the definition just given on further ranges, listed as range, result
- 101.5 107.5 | 57.3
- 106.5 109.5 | 40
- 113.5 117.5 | 57.2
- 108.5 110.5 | 38.6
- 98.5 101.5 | 68.5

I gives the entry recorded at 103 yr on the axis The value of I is 52.8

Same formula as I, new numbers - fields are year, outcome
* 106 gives 41.4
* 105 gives 44.1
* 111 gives 38.9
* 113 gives 43.3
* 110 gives 37.6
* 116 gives 54.2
